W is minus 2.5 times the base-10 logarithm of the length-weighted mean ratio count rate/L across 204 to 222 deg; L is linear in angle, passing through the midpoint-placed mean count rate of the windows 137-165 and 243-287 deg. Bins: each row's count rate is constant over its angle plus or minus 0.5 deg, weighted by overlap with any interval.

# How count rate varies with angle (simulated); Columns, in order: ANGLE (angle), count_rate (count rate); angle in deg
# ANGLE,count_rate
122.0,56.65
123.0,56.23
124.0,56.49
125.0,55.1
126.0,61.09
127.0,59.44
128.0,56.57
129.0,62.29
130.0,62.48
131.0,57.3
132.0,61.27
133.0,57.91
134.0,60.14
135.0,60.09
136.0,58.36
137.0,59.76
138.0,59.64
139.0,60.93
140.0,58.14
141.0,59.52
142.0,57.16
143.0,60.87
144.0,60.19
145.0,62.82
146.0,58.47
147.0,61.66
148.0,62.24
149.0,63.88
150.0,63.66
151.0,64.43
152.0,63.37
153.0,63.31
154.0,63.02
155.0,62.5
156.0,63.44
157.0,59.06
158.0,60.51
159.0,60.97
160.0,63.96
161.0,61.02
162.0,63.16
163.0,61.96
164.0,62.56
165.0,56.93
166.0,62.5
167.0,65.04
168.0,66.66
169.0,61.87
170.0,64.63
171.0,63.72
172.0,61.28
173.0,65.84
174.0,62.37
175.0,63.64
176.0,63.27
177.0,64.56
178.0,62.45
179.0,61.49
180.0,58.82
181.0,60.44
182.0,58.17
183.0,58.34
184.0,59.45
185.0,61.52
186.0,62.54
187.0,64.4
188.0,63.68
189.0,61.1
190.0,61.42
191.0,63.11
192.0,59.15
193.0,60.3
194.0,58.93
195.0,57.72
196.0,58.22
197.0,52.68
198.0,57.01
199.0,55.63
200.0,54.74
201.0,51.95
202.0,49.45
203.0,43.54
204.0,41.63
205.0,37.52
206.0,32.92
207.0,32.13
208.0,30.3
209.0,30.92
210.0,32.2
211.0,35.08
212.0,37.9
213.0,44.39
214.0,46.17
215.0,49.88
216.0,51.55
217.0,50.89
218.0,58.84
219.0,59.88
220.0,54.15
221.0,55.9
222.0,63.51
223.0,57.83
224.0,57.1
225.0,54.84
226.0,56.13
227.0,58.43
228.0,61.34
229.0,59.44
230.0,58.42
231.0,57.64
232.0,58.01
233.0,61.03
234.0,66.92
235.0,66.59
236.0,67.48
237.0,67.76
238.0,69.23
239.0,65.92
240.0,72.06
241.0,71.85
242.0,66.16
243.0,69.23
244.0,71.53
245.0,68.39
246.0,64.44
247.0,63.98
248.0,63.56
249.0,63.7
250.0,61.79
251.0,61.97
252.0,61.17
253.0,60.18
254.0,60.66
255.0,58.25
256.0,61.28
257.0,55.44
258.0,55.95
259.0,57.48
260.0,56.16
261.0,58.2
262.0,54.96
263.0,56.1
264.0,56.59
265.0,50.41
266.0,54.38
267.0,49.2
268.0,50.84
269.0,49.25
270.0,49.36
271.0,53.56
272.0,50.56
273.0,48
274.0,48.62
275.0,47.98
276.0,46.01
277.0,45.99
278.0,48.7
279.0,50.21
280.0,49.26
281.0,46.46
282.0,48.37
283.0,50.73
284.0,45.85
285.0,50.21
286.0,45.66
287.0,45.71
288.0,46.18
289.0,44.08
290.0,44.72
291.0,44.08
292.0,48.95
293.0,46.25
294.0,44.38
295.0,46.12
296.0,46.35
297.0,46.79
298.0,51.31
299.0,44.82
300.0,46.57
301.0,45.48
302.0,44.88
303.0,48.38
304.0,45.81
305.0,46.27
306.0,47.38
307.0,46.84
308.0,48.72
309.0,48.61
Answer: 0.293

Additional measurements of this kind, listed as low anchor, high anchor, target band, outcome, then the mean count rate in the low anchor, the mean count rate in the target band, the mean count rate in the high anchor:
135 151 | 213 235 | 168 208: 0.03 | 60.6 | 57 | 57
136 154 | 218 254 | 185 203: 0.07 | 61.2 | 58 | 62.7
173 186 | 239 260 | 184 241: 0.14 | 61.4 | 54.8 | 63.3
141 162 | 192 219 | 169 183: -0.13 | 61.8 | 62.2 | 47.1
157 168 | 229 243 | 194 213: 0.39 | 62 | 44.4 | 65.2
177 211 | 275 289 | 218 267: -0.22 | 53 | 61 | 47.5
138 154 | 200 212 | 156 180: -0.18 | 61.4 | 62.5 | 38.7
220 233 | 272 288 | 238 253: -0.21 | 58.2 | 66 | 47.9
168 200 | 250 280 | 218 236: -0.04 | 60.9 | 59.5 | 53.8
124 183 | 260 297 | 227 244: -0.22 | 61.3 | 64.9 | 49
